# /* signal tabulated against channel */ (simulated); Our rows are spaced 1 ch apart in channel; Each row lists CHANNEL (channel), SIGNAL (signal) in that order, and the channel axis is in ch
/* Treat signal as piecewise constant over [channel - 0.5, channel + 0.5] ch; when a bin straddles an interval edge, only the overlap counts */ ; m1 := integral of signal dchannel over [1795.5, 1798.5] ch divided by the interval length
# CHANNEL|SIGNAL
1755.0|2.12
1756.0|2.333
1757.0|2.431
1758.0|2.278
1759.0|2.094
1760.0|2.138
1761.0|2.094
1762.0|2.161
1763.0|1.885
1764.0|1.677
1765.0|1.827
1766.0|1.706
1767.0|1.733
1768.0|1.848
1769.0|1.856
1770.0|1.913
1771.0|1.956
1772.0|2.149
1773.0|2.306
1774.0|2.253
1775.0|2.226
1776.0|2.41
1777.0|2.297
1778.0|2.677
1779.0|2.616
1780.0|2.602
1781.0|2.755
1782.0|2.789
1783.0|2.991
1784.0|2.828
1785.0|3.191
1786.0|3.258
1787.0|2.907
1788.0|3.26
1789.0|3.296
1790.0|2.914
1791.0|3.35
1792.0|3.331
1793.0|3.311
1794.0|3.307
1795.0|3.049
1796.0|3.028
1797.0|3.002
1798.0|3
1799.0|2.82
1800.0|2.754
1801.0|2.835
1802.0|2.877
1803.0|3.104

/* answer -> 3.01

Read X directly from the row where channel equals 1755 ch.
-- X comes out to 2.12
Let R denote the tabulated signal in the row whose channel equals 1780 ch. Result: 2.602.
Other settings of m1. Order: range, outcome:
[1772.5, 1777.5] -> 2.3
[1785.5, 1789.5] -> 3.18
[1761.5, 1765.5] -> 1.89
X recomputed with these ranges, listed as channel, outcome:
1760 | 2.138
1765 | 1.827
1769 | 1.856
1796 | 3.028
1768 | 1.848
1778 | 2.677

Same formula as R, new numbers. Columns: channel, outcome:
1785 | 3.191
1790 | 2.914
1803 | 3.104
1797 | 3.002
